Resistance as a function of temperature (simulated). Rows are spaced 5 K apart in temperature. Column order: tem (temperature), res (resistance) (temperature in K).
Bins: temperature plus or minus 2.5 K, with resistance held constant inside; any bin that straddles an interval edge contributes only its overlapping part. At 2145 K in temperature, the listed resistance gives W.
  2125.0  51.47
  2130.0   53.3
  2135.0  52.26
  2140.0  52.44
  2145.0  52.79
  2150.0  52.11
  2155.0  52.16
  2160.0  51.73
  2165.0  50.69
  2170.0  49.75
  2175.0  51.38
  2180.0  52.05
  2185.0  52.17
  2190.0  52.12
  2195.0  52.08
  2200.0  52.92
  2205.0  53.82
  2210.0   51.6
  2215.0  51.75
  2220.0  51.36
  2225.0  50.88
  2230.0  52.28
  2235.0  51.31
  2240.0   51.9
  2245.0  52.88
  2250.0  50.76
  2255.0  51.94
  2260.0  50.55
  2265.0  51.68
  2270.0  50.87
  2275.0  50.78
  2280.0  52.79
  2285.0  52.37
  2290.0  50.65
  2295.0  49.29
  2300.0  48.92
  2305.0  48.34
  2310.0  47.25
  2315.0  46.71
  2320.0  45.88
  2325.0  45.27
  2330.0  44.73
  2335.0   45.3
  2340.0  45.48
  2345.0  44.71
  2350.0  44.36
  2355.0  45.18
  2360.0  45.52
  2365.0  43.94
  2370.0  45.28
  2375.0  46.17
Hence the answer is 52.79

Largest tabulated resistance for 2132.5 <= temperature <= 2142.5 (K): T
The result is 52.44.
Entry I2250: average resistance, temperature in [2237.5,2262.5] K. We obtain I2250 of 51.6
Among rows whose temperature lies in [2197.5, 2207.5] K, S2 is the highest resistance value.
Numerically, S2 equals 53.82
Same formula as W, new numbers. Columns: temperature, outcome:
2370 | 45.28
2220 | 51.36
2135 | 52.26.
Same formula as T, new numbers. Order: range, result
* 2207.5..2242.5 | 52.28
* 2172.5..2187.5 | 52.17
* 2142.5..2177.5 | 52.79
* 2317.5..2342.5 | 45.88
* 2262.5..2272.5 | 51.68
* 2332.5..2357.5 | 45.48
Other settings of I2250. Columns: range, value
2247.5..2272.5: 51.2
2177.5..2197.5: 52.1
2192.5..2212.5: 52.6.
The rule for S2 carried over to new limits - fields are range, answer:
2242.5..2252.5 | 52.88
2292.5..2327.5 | 49.29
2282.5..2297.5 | 52.37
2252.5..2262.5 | 51.94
